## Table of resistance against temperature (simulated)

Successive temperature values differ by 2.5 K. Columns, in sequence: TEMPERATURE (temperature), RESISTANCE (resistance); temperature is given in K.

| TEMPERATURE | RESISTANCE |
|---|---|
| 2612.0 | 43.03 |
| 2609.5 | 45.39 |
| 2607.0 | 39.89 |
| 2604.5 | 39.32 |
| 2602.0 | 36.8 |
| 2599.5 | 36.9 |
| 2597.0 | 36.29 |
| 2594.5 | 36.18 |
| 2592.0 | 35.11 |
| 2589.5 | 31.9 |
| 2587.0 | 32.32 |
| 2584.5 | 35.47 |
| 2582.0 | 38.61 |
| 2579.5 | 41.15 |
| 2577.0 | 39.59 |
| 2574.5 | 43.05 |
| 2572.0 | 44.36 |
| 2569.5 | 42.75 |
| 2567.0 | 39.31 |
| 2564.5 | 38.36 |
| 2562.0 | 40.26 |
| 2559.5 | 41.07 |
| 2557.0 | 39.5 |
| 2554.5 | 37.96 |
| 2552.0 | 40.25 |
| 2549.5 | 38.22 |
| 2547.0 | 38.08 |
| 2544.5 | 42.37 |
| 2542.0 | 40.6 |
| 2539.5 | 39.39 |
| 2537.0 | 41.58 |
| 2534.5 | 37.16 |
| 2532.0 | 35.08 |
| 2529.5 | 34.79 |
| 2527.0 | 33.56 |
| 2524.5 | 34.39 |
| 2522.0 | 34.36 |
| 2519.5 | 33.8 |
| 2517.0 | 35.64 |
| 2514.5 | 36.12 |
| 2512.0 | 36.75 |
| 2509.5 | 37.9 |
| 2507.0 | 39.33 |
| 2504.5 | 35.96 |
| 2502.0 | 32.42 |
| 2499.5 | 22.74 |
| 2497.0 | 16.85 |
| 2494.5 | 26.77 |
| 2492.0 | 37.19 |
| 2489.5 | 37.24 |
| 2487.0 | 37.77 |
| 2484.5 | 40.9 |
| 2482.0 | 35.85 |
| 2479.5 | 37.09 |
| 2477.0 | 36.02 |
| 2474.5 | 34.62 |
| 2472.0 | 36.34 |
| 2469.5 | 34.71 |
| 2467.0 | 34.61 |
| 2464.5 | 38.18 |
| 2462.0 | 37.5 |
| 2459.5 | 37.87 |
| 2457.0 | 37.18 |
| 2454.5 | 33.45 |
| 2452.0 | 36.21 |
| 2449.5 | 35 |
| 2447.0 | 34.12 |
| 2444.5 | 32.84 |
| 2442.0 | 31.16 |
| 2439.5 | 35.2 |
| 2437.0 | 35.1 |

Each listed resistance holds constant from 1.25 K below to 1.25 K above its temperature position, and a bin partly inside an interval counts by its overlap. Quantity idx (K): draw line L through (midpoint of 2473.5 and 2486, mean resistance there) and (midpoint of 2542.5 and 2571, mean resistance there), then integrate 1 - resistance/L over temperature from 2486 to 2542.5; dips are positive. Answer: 5.5 K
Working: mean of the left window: 37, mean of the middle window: 34.6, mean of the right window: 39.9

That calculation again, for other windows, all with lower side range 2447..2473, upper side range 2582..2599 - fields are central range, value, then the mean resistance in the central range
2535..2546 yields -1.7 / 40.7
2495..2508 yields 2.4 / 29.1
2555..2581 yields -4.2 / 40.8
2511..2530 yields 0.3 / 34.9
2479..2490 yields -0.6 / 37.9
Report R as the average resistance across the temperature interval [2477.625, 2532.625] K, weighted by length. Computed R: 34.2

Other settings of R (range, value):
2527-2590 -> 38.9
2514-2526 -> 34.8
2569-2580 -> 42.2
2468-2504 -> 33.4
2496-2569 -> 36.5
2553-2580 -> 40.7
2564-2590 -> 39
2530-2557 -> 39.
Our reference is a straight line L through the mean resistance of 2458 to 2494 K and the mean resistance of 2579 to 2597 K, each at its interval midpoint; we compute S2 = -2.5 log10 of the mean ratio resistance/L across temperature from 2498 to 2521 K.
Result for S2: 0.06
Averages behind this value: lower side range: 36.6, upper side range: 35.6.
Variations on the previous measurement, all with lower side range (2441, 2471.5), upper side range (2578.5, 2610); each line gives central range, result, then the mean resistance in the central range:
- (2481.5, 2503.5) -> 0.12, 31.9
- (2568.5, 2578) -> -0.16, 42.5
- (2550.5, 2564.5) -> -0.09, 39.7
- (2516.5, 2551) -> -0.02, 37.1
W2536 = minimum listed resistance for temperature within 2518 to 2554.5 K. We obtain 33.56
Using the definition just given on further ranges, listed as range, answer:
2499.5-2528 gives 22.74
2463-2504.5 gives 16.85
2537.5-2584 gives 37.96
